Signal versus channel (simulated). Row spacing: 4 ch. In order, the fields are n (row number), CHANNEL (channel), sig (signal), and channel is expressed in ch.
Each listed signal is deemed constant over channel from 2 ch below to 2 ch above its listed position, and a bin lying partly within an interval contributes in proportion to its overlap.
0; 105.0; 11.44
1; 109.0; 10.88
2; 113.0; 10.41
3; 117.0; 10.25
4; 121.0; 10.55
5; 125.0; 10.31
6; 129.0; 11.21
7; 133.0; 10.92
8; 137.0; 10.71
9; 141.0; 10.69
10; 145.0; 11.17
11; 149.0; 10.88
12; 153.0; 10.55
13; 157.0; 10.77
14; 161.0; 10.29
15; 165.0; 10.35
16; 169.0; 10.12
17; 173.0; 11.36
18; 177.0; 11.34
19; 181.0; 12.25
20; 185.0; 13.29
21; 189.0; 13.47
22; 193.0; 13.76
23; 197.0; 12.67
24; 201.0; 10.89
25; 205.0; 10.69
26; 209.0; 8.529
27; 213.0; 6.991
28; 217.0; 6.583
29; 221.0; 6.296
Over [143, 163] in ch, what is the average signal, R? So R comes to 10.7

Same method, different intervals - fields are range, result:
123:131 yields 10.8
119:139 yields 10.7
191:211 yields 11.3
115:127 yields 10.4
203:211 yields 9.61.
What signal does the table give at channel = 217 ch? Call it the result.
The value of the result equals 6.583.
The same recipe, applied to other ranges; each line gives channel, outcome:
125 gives 10.31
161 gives 10.29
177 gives 11.34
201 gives 10.89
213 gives 6.991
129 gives 11.21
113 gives 10.41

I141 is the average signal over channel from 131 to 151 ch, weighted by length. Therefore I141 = 10.9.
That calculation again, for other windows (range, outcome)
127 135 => 11.1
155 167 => 10.5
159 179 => 10.7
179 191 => 13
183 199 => 13.3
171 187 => 12.1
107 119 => 10.5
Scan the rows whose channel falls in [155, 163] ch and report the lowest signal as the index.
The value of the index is 10.29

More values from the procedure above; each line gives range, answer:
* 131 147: 10.69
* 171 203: 10.89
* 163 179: 10.12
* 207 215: 6.991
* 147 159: 10.55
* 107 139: 10.25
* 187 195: 13.47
